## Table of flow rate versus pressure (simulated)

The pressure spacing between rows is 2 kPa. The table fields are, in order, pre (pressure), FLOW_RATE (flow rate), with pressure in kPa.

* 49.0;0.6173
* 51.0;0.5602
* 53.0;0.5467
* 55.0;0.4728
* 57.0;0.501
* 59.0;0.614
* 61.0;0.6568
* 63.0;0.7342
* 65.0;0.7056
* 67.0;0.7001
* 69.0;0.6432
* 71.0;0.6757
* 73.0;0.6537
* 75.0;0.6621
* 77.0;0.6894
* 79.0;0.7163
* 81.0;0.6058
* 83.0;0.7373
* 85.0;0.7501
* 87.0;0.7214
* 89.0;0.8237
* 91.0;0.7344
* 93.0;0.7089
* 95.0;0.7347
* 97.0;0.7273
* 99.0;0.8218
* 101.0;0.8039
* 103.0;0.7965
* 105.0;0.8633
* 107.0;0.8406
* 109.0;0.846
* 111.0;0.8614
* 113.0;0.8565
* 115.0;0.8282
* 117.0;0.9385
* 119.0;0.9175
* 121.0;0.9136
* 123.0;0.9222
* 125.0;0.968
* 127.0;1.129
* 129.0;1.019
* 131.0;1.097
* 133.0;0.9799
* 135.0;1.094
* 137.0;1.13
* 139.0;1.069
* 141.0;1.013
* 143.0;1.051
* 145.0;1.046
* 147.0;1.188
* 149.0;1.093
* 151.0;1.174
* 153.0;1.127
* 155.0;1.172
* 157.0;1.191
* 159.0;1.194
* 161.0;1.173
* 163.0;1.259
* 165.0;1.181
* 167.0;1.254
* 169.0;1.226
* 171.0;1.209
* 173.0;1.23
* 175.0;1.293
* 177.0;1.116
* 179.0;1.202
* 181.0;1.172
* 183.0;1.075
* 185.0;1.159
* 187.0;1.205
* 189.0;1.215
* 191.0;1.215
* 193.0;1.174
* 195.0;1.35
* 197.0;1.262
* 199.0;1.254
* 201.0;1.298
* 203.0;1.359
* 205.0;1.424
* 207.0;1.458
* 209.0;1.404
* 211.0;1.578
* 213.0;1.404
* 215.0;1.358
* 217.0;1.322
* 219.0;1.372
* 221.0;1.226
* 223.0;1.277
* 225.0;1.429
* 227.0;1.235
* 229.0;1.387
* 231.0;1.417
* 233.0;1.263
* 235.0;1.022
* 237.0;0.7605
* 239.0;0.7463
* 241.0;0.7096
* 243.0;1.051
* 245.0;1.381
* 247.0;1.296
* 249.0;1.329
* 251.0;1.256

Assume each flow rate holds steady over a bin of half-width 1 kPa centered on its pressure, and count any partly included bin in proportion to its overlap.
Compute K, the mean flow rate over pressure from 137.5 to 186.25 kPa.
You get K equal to 1.16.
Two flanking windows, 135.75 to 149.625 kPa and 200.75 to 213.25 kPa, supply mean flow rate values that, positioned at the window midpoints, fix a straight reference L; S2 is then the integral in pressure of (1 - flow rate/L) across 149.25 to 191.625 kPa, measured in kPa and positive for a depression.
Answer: 1.3 kPa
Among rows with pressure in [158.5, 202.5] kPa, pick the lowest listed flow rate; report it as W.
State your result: 1.075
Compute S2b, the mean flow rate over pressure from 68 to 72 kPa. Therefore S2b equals 0.659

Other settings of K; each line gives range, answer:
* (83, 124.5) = 0.82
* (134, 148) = 1.08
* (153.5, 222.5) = 1.26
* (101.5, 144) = 0.957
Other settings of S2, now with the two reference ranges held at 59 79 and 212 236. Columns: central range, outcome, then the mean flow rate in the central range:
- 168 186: -1.13 kPa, 1.19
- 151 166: -2.04 kPa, 1.18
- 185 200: -0.67 kPa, 1.23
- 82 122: 0.11 kPa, 0.811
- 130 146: -1.69 kPa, 1.06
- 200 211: -1.52 kPa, 1.41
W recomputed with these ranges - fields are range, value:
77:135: 0.6058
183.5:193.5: 1.159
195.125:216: 1.254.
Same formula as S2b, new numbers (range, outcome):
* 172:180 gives 1.21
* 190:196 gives 1.25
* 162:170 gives 1.23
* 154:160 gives 1.19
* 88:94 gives 0.756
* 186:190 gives 1.21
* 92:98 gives 0.724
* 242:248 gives 1.24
